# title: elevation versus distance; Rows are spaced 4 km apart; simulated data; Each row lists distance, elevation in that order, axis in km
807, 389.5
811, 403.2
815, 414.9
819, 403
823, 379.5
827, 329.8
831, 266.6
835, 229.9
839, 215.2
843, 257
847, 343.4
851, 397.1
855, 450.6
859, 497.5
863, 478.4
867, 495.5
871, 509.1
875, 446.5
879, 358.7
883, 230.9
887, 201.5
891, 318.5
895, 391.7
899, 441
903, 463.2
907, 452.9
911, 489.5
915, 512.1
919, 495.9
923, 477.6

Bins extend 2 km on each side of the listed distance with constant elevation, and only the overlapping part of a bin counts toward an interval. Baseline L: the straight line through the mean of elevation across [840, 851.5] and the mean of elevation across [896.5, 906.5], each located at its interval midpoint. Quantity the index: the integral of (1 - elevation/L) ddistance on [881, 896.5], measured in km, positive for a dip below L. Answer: 5.1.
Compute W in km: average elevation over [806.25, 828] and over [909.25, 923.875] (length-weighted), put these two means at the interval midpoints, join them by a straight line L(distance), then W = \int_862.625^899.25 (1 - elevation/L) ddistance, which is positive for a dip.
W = 6.0 km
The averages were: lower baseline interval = 389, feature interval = 381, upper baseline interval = 495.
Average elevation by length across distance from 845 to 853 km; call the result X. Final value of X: 370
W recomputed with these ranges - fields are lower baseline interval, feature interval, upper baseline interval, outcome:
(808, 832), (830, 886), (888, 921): 4.7 km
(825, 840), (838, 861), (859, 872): 1.3 km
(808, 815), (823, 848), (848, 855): 7.7 km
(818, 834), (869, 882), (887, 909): -1.6 km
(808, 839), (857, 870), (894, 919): -3.0 km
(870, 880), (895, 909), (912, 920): 1.1 km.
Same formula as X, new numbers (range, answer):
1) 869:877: 478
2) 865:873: 502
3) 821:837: 301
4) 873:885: 345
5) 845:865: 433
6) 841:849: 300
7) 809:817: 409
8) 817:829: 371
